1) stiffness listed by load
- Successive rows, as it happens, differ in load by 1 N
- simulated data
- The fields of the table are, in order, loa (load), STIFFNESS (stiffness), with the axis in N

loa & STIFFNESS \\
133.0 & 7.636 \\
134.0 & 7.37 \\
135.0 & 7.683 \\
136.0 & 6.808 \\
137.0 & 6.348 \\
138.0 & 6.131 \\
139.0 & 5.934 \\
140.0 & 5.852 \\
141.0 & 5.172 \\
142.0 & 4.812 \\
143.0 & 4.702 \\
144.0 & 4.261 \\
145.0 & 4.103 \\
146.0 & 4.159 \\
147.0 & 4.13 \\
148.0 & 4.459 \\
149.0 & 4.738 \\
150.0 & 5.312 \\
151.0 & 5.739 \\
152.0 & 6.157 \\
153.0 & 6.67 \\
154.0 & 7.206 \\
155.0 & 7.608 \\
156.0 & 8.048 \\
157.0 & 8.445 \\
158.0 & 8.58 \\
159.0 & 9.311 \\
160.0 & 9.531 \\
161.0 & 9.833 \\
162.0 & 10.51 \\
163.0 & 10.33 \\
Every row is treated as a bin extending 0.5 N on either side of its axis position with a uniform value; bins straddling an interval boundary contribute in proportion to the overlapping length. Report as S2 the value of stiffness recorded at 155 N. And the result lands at 7.608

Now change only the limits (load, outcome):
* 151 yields 5.739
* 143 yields 4.702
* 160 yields 9.531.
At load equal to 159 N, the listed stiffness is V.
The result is 9.311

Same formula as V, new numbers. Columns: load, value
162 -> 10.51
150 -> 5.312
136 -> 6.808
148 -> 4.459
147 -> 4.13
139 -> 5.934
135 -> 7.683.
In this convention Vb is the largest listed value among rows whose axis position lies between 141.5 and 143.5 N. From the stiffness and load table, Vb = 4.812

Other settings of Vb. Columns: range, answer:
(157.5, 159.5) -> 9.311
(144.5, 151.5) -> 5.739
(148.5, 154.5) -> 7.206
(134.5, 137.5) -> 7.683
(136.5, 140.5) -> 6.348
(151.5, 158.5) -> 8.58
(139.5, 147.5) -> 5.852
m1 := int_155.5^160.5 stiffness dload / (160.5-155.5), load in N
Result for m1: 8.78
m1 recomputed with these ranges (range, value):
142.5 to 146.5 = 4.31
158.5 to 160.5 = 9.42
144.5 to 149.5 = 4.32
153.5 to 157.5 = 7.83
